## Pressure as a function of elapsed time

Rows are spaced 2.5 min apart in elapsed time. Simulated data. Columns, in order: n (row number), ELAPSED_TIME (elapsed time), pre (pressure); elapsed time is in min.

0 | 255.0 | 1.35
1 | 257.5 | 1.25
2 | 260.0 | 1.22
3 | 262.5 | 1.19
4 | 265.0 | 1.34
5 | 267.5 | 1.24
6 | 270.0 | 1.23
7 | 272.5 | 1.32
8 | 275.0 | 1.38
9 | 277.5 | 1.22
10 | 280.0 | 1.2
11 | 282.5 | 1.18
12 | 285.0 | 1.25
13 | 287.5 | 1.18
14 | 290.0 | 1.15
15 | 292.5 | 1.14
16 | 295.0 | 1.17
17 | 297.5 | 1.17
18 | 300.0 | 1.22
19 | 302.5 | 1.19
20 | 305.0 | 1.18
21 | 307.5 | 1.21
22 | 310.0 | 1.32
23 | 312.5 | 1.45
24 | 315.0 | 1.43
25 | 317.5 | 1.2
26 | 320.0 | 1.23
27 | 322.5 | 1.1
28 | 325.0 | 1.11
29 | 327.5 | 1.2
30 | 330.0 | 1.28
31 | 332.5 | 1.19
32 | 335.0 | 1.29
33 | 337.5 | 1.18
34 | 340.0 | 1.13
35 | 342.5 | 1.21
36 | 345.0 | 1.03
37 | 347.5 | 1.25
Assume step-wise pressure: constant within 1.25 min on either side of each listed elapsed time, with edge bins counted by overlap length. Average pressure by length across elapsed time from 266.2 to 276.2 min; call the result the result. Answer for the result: 1.29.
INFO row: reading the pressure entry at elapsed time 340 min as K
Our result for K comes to 1.13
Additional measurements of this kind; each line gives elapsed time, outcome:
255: 1.35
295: 1.17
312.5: 1.45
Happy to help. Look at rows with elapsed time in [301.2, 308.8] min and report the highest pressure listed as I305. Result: 1.21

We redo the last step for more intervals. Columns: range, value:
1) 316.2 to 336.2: 1.29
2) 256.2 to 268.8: 1.34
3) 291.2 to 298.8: 1.17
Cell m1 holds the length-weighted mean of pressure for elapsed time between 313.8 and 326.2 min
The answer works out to 1.21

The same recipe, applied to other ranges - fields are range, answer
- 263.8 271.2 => 1.27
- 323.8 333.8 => 1.2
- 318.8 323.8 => 1.16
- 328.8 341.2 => 1.21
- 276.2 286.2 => 1.21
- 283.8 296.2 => 1.18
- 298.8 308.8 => 1.2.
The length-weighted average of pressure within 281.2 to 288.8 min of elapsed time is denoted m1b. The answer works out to 1.2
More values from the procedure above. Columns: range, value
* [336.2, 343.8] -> 1.17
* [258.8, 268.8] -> 1.25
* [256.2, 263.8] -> 1.22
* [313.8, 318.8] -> 1.31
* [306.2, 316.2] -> 1.35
